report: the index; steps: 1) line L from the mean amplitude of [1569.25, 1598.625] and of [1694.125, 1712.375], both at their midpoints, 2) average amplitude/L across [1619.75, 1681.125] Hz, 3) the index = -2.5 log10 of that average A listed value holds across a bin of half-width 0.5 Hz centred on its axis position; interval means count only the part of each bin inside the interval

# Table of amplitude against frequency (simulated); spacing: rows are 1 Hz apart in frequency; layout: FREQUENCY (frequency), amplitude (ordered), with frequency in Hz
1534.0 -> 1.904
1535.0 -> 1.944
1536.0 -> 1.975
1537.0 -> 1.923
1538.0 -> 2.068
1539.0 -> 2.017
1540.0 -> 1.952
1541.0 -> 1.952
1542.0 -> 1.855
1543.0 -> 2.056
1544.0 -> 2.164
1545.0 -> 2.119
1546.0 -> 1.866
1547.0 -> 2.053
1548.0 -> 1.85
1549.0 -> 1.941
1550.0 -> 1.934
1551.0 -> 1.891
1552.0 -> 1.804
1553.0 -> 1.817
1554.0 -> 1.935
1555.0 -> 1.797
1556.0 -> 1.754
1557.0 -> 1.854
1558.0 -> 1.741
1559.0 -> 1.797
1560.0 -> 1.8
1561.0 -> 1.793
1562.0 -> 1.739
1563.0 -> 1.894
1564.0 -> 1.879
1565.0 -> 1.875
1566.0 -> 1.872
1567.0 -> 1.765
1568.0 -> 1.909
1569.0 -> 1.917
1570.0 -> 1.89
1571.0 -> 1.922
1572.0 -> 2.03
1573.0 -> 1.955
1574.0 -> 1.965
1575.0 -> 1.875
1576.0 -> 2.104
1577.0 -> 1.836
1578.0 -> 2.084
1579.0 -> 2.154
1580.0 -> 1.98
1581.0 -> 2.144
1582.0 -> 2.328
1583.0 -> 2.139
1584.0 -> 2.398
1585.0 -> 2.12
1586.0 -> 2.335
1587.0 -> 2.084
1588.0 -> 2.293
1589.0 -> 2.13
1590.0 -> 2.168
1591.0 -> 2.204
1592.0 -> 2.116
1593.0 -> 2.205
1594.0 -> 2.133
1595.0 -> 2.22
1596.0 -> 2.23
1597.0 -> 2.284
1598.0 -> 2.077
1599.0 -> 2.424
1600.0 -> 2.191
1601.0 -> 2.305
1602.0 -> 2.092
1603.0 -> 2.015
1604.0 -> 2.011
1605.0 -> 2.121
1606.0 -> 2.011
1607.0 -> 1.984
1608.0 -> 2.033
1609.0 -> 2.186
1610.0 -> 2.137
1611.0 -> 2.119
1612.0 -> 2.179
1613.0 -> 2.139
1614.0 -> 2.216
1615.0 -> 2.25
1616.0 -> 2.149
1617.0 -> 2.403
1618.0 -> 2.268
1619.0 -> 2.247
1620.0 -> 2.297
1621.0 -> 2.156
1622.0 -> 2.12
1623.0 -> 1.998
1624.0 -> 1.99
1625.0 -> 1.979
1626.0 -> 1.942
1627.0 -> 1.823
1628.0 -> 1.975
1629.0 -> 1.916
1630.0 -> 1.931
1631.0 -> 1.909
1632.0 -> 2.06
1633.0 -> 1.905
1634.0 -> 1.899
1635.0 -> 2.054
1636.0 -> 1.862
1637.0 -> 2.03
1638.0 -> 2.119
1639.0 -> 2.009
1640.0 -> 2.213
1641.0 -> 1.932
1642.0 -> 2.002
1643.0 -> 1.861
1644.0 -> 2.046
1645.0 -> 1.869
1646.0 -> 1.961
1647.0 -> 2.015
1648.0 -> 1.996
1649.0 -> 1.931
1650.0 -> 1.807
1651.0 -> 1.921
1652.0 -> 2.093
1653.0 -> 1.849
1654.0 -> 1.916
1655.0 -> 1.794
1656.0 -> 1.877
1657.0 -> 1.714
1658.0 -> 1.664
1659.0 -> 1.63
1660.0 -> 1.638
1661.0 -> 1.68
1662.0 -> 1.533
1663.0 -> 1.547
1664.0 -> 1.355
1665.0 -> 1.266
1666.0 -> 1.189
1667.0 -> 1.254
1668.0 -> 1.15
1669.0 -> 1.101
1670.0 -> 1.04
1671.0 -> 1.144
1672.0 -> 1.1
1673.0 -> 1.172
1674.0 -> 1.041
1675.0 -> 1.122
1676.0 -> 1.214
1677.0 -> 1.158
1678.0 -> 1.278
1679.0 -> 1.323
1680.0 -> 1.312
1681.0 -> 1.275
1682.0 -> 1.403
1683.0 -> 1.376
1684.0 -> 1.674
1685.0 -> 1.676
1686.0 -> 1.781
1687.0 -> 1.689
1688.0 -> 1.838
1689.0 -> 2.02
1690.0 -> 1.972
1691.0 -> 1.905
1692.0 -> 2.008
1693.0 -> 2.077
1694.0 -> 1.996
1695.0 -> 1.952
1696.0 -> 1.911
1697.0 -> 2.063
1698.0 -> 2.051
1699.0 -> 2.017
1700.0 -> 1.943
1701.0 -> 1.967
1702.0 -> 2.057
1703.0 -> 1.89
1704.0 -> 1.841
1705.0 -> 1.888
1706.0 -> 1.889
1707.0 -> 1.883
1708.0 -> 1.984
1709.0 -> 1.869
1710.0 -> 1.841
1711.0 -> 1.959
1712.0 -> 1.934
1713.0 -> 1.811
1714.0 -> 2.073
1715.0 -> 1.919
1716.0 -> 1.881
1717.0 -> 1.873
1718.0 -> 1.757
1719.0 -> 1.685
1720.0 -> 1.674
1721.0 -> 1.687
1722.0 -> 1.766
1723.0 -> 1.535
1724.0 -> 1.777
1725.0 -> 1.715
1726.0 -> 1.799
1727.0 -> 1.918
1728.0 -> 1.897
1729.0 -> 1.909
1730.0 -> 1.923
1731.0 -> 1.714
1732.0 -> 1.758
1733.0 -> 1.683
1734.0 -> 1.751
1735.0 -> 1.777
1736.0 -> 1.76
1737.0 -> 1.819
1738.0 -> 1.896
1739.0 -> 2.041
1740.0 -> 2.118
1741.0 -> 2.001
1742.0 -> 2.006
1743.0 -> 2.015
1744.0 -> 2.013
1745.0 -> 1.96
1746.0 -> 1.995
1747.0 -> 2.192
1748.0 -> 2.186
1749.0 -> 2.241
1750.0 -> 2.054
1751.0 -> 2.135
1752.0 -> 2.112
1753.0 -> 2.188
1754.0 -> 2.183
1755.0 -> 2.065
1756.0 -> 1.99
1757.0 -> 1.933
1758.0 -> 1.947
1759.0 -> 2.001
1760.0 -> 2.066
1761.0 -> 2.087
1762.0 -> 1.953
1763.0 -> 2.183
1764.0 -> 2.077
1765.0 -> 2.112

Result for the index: 0.184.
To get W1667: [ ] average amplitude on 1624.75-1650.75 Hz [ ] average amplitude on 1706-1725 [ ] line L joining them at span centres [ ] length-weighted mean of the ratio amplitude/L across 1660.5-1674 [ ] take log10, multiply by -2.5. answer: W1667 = 0.45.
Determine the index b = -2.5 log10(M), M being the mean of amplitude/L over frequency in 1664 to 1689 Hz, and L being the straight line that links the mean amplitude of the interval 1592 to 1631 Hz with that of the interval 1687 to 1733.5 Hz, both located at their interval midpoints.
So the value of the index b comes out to 0.420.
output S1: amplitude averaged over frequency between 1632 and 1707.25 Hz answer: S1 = 1.72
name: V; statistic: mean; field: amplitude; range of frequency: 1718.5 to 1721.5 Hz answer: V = 1.68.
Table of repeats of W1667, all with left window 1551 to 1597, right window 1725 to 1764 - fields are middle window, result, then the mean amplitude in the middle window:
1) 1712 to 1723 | 0.10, 1.81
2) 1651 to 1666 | 0.19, 1.67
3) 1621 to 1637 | 0.02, 1.97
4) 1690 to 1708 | 0.01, 1.96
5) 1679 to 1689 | 0.26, 1.57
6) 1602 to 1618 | -0.07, 2.13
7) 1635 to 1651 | 0.01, 1.98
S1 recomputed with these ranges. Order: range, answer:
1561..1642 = 2.07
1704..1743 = 1.85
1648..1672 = 1.57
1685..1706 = 1.94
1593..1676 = 1.89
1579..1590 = 2.19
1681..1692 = 1.73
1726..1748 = 1.92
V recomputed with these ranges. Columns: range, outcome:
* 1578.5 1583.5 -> 2.15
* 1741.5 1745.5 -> 2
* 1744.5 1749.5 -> 2.11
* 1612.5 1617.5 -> 2.23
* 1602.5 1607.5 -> 2.03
